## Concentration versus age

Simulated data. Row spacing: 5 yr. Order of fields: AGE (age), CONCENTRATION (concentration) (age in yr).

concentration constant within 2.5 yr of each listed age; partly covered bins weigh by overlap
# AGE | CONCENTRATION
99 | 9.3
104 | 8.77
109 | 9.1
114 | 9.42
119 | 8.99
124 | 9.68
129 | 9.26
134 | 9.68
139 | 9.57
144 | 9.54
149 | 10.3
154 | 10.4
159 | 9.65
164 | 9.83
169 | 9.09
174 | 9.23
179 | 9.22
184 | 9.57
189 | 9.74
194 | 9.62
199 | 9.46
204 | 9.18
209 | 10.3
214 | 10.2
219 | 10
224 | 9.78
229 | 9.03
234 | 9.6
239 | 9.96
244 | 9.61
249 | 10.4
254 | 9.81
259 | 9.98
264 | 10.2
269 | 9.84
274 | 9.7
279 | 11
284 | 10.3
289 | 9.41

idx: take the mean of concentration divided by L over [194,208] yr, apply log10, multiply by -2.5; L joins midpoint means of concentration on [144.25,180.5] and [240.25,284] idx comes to 0.04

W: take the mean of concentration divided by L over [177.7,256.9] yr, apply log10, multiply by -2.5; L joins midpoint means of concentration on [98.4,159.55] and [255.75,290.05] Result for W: 0.02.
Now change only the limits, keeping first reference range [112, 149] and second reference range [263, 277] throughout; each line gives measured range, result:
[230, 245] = 0.02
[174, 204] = 0.02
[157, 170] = 0.00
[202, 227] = -0.01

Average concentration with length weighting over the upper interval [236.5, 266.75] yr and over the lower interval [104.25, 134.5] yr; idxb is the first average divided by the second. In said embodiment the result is 1.1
